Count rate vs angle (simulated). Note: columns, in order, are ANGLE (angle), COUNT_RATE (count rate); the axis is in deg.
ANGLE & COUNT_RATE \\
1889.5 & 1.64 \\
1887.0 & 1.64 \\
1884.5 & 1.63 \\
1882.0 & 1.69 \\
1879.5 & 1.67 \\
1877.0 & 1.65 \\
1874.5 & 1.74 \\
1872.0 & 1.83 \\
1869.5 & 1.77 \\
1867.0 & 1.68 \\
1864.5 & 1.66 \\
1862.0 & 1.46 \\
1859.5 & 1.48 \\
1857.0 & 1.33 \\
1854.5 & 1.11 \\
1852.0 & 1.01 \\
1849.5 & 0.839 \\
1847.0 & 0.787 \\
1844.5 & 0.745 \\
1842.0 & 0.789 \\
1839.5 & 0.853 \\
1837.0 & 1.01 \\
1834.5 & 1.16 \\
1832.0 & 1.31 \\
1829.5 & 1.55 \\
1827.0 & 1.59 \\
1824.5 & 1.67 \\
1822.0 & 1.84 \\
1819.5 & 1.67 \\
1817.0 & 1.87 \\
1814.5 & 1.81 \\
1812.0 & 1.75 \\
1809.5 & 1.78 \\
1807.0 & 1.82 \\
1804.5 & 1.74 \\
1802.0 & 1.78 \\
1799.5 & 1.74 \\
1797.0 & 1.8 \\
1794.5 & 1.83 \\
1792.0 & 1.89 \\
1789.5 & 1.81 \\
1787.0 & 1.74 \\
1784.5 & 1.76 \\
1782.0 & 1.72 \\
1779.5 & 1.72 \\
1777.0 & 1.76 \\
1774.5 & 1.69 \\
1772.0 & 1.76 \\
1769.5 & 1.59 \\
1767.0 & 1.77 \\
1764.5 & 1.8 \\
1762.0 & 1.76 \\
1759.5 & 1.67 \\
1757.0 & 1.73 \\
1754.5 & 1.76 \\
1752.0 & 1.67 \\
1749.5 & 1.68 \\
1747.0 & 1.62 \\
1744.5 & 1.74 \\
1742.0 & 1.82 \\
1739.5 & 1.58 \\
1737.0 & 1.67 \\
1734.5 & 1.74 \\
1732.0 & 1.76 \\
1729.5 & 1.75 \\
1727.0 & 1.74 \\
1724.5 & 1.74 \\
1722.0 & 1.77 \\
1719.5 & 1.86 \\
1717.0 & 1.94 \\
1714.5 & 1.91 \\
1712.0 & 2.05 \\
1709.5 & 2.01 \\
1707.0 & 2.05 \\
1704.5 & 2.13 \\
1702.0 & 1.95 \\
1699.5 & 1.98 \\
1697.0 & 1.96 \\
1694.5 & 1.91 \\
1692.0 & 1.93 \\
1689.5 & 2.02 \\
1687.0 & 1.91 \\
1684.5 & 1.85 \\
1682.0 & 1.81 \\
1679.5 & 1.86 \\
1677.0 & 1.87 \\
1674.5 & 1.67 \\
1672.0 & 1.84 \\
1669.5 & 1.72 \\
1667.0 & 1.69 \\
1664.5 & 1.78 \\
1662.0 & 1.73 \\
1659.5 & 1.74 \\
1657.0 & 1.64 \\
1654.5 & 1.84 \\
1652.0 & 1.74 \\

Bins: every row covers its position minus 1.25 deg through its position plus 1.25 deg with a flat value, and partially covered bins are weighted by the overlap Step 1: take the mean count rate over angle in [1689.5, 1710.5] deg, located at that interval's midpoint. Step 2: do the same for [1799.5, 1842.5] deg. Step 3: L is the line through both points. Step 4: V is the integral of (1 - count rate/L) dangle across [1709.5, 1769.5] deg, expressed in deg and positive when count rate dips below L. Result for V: 2.7 deg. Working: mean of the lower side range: 1.99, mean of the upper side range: 1.55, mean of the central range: 1.76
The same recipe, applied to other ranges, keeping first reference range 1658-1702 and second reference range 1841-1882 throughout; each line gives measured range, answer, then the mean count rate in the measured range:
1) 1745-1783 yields -2.2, 1.71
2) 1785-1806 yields -3.5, 1.79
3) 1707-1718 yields -1.4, 1.99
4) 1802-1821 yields -3.6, 1.78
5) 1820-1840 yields 0.6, 1.4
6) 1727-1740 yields -0.1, 1.71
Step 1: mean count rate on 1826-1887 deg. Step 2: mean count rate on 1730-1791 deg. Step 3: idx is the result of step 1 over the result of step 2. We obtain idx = 0.79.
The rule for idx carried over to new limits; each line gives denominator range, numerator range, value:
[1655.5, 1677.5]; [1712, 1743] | 1.03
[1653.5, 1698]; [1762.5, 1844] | 0.90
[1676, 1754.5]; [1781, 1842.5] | 0.88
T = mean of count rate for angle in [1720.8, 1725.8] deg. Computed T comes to 1.75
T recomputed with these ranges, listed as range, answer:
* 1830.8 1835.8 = 1.23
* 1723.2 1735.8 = 1.75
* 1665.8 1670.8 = 1.71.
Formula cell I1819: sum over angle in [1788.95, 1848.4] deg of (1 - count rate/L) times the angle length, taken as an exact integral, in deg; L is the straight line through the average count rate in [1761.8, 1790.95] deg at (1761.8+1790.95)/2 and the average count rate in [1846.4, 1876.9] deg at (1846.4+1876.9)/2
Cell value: 2.7 deg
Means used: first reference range 1.74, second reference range 1.41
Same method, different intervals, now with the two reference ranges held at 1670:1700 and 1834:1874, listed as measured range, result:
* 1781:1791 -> -1.8 deg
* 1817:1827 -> -2.8 deg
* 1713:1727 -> -0.8 deg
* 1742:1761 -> -1.0 deg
